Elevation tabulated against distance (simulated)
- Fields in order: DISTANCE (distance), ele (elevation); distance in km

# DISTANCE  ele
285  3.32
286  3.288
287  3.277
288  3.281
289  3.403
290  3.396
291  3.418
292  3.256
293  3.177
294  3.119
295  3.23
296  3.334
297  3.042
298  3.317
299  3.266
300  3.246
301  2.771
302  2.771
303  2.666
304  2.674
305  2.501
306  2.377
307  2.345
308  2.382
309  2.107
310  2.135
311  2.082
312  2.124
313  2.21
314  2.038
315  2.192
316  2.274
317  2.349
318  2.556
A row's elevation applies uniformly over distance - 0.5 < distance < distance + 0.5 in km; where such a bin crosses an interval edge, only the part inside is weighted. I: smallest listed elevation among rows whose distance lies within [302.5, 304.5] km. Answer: 2.666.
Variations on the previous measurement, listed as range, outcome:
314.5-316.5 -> 2.192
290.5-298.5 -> 3.042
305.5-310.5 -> 2.107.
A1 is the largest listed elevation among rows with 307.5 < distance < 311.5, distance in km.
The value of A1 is 2.382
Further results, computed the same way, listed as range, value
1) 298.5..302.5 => 3.266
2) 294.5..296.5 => 3.334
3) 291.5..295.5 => 3.256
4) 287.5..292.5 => 3.418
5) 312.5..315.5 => 2.21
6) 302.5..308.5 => 2.674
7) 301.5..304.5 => 2.771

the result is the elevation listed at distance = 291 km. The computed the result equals 3.418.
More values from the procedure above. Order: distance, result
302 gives 2.771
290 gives 3.396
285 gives 3.32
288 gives 3.281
